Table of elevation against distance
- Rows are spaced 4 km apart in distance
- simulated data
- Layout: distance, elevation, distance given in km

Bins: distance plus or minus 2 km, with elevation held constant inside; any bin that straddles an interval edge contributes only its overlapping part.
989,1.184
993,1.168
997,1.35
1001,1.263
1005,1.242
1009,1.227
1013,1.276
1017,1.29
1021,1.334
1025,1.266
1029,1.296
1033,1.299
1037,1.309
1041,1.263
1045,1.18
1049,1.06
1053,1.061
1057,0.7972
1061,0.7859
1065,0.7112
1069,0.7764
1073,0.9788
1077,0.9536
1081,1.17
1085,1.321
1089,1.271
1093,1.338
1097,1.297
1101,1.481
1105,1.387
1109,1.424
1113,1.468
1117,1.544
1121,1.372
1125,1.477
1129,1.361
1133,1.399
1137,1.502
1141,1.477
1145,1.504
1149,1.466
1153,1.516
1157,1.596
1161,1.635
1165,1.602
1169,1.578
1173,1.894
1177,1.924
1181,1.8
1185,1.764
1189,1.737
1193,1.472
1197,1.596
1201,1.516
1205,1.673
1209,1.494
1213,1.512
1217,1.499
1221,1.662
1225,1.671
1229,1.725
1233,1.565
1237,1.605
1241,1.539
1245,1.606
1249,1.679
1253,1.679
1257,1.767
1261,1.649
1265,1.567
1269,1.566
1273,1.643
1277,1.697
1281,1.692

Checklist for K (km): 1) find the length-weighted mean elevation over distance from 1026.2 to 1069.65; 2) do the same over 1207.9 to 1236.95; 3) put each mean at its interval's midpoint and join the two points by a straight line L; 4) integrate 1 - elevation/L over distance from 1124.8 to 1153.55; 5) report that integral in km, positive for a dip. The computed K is -2.6 km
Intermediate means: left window 1.06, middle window 1.46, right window 1.59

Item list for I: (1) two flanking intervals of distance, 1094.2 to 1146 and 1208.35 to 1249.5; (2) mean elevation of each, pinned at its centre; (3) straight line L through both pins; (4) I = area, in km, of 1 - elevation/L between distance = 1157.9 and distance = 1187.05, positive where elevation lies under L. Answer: -4.3 km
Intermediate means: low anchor 1.44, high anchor 1.6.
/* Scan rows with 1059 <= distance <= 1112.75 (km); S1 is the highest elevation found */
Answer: 1.481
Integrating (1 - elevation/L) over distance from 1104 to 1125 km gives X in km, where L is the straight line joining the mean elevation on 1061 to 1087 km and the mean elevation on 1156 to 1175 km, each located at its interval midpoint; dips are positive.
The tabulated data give -2.8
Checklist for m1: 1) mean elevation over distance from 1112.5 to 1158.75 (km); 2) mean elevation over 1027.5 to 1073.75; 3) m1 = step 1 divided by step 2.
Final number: 1.41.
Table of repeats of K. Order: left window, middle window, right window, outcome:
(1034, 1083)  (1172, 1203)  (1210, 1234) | -4.9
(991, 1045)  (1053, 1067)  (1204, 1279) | 5.5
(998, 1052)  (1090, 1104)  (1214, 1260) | 0.2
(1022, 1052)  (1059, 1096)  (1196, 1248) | 7.8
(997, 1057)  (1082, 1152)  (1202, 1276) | -1.0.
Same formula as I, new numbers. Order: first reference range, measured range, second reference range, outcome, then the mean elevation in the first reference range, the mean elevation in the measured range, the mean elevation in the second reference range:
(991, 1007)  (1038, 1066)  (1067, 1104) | 4.87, 1.26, 1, 1.18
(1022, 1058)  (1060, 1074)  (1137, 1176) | 5.21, 1.19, 0.803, 1.59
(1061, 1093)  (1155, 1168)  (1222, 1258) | -2.49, 1.03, 1.61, 1.65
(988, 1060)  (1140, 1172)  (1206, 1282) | -2.25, 1.21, 1.56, 1.62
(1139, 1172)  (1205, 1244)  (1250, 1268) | 0.85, 1.56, 1.59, 1.66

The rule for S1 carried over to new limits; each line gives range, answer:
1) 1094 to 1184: 1.924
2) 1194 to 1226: 1.673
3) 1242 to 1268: 1.767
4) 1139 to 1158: 1.596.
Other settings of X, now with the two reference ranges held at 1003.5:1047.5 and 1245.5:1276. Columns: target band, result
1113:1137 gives -0.2 km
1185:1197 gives -0.7 km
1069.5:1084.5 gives 3.5 km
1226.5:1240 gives -0.2 km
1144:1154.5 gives -0.2 km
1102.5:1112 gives -0.1 km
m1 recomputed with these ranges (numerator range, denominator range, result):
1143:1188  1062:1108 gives 1.45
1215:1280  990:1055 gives 1.32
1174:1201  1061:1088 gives 1.74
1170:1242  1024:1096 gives 1.49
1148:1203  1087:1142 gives 1.17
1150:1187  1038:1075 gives 1.75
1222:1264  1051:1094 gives 1.63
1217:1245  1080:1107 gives 1.22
